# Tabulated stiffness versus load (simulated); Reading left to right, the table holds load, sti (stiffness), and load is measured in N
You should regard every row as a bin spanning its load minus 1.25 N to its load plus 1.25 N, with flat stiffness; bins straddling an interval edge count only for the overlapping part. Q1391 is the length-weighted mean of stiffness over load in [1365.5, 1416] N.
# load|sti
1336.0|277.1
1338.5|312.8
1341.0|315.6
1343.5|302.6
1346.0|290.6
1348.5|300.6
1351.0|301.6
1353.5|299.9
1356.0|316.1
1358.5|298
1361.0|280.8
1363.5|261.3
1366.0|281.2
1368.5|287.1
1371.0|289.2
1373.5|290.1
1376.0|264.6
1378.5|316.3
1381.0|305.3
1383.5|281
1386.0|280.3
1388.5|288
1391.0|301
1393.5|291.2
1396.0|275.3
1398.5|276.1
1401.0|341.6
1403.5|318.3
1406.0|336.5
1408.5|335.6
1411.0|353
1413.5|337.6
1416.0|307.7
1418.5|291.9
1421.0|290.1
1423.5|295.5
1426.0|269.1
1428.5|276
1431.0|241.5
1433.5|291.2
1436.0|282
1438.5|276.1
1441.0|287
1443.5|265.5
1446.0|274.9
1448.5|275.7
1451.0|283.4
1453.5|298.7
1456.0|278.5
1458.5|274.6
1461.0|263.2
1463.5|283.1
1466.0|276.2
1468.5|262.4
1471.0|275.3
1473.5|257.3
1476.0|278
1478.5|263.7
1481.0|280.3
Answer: 303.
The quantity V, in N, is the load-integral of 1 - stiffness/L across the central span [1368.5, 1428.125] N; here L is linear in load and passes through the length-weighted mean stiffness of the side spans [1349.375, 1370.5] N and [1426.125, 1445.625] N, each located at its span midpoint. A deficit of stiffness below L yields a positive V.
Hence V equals -3.9 N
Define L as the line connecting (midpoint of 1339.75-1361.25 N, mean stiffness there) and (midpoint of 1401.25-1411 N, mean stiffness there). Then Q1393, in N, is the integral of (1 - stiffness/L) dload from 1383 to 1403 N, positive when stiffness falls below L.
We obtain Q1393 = 2.05 N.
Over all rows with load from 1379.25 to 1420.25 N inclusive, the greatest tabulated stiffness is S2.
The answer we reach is 353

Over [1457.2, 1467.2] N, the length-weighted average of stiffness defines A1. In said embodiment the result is 274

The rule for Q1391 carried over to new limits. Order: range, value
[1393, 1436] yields 301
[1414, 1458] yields 282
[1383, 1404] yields 294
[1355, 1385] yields 289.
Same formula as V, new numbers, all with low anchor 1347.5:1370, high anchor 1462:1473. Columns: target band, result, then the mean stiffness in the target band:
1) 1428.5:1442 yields 0.15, 275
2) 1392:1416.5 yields -2.91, 317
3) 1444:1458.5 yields -0.27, 281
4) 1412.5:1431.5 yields -0.61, 290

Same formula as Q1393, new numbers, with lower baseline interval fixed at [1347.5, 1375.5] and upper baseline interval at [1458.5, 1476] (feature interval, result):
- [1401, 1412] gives -2.1 N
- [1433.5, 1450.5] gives -0.2 N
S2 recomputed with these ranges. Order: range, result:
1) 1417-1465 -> 298.7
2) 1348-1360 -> 316.1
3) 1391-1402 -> 341.6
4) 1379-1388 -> 305.3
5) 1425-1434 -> 291.2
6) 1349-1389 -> 316.3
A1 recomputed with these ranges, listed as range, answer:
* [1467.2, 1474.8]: 265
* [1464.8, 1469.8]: 269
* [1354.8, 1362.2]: 298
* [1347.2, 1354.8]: 301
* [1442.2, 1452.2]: 275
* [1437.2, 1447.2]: 276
